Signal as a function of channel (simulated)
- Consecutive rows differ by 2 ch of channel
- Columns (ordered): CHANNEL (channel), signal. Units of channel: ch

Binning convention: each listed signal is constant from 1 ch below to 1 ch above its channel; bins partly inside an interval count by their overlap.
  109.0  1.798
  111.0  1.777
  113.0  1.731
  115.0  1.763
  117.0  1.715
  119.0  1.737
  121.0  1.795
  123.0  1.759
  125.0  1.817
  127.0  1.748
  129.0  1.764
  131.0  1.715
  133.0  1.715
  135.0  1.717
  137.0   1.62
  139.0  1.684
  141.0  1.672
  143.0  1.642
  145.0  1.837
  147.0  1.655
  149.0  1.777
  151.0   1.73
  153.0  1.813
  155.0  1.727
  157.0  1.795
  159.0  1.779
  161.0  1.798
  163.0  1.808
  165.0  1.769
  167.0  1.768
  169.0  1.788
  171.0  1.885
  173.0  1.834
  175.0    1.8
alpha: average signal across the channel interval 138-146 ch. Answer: 1.71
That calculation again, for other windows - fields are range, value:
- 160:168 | 1.79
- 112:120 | 1.74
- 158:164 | 1.79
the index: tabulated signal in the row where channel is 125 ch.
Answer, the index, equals 1.817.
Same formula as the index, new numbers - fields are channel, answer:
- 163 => 1.808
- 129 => 1.764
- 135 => 1.717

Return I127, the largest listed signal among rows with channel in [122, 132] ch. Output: 1.817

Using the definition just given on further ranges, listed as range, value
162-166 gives 1.808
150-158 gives 1.813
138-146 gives 1.837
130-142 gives 1.717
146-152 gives 1.777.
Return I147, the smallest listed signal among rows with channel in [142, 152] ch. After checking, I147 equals 1.642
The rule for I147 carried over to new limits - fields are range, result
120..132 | 1.715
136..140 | 1.62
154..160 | 1.727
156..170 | 1.768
